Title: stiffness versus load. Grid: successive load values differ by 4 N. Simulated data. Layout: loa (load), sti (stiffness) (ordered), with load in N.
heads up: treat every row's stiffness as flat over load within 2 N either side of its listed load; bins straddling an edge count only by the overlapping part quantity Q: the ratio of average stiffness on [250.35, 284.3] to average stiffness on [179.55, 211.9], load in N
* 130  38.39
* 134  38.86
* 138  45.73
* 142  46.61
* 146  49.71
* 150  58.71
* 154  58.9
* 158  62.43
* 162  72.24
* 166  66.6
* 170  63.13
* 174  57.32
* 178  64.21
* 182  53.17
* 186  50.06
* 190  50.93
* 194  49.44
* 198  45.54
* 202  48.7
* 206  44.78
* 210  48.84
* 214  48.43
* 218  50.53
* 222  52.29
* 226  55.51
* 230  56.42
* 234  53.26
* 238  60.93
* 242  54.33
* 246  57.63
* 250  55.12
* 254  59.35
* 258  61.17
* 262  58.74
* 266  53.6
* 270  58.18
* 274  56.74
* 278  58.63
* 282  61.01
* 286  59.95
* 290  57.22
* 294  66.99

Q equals 1.19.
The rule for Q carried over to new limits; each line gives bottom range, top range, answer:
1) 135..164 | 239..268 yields 1.03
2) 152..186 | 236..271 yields 0.94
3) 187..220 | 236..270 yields 1.19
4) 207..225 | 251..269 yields 1.16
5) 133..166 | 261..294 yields 1.06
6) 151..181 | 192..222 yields 0.77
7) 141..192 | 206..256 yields 0.93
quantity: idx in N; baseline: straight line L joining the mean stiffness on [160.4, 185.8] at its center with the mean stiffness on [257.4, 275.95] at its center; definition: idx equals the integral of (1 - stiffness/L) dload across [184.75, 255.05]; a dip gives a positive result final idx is 8.5 N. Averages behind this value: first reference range 61.7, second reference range 57.4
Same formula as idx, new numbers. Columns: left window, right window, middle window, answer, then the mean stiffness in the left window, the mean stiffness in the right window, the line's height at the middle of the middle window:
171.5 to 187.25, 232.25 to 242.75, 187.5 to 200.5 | 1.82 N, 56.7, 56.5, 56.6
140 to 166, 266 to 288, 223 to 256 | 1.17 N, 58.8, 58.4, 58.5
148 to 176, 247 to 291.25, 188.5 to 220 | 6.51 N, 62.8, 58.2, 60.9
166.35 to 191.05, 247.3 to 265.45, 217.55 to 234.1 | 1.12 N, 57.4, 58.2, 57.8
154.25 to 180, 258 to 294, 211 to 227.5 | 2.69 N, 64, 58.7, 61.4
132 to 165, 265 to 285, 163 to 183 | -2.41 N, 54.5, 57.9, 55.2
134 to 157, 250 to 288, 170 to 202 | 0.13 N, 51.3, 58.4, 53.6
